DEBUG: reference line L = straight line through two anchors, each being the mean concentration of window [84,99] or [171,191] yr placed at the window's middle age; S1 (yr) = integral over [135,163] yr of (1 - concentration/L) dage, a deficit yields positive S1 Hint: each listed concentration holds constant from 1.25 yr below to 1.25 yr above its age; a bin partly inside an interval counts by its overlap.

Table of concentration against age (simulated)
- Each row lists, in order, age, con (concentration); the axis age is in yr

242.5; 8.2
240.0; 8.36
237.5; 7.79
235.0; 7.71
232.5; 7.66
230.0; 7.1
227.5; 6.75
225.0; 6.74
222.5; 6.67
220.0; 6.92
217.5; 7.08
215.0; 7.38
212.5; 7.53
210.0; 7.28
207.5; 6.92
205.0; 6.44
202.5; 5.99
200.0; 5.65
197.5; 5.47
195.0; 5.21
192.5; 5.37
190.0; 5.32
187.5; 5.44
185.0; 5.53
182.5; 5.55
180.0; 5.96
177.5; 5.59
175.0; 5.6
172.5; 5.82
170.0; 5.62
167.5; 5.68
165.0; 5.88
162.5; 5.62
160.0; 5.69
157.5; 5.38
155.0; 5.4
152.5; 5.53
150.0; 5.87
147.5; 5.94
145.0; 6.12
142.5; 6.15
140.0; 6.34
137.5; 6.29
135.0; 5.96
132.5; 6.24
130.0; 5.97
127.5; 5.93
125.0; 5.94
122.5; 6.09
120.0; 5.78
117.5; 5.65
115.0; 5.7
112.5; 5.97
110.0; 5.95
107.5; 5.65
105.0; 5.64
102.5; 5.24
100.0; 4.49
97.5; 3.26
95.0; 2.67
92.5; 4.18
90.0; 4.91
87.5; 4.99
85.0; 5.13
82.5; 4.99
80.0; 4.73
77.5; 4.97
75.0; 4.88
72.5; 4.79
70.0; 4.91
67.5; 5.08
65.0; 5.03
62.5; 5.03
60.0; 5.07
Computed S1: -4.3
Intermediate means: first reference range 4.18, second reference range 5.61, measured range 5.86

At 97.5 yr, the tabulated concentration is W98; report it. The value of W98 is 3.26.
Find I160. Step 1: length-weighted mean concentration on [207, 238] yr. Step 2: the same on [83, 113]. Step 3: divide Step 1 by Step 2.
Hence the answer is 1.5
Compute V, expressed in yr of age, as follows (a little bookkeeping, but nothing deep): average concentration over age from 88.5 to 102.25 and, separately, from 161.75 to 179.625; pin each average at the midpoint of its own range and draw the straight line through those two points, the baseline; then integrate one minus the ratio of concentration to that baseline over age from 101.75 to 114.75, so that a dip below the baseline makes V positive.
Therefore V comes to -4.2 yr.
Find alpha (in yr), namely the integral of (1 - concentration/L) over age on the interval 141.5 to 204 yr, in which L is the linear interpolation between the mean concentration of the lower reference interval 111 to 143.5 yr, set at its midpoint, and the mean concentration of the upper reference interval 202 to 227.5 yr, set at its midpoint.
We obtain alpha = 7.8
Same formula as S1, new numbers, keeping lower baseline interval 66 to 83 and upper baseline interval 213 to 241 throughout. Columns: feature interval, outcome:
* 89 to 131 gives 1.9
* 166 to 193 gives 3.9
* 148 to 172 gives 2.3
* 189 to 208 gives 3.0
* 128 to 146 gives -0.8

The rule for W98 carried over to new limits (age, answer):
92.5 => 4.18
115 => 5.7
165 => 5.88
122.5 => 6.09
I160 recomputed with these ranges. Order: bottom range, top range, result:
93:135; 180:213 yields 1.10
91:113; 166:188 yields 1.19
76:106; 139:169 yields 1.26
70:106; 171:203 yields 1.20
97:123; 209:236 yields 1.32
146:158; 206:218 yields 1.28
